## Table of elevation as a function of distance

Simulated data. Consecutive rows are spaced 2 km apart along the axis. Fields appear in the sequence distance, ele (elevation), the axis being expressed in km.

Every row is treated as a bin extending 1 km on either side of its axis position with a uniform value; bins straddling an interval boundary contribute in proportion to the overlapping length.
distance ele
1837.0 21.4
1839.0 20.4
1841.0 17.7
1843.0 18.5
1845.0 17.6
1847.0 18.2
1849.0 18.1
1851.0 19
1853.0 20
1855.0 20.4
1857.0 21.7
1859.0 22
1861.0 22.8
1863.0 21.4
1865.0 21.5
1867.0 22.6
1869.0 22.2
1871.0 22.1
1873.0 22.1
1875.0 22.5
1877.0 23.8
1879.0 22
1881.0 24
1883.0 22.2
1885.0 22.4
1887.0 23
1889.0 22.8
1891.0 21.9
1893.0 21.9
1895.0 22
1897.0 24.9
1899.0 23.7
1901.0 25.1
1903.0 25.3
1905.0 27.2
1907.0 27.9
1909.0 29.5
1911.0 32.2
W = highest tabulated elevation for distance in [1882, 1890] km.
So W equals 23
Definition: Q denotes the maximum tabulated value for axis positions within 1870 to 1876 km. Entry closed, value 22.5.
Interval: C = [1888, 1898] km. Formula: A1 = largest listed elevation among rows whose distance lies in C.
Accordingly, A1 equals 24.9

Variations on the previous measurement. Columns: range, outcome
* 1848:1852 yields 19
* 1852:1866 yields 22.8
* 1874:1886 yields 24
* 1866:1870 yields 22.6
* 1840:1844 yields 18.5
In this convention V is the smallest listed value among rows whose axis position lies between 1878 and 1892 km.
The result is 21.9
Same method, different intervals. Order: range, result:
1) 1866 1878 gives 22.1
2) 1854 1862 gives 20.4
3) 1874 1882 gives 22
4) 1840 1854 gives 17.6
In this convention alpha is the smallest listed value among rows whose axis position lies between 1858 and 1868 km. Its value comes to 21.4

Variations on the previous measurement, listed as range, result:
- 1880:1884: 22.2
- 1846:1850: 18.1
